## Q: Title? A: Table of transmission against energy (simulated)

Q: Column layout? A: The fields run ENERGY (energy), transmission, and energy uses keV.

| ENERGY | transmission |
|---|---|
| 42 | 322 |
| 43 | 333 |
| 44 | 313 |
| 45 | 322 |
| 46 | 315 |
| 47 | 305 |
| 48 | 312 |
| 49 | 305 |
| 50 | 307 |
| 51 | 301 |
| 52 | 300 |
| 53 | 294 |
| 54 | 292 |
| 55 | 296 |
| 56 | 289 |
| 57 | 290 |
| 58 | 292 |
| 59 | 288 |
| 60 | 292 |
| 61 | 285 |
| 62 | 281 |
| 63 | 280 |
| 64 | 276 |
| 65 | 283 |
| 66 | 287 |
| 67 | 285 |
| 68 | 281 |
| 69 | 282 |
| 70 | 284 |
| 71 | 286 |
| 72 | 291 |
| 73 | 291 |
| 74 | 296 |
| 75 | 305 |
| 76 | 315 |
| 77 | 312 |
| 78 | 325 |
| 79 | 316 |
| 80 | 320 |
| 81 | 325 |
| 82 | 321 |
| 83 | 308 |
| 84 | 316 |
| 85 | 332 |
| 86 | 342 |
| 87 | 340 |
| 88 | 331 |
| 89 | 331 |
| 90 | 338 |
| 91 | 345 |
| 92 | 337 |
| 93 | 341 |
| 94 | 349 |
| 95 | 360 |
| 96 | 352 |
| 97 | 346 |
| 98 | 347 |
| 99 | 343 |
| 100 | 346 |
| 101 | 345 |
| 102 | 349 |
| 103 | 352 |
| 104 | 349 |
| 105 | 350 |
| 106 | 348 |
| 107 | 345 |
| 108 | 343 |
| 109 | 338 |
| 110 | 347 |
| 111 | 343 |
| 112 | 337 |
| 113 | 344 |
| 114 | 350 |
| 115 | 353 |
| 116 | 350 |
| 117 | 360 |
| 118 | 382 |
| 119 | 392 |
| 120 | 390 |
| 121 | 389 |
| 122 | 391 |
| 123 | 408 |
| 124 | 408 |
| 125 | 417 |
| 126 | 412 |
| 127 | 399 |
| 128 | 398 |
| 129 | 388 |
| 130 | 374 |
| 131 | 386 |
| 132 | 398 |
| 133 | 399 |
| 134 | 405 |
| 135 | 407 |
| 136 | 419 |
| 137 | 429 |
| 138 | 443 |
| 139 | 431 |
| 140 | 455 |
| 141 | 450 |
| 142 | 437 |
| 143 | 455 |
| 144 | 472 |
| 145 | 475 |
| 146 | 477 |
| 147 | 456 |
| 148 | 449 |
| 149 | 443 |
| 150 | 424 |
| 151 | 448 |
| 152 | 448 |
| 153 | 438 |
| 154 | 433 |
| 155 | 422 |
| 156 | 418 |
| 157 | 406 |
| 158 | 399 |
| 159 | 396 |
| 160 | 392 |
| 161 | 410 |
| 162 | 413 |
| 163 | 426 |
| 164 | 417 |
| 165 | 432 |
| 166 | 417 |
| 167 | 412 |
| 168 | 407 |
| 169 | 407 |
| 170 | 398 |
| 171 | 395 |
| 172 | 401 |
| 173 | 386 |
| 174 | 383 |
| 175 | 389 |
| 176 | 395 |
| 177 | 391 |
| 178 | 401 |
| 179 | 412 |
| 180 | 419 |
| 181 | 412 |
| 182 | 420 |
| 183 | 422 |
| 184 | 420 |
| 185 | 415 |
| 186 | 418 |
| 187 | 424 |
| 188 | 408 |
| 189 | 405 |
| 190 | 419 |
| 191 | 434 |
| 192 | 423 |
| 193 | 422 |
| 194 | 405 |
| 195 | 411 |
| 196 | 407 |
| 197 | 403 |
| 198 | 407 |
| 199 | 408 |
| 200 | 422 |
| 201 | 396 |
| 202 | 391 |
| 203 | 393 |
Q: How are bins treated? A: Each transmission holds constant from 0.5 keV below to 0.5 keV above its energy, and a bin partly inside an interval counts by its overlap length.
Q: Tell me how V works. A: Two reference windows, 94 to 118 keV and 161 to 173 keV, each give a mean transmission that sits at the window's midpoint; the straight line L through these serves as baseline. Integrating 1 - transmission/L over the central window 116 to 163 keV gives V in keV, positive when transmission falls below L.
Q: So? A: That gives -4.3 keV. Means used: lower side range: 348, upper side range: 410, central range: 418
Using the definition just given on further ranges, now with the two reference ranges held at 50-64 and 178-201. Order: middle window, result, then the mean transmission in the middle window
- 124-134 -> -1.1 keV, 398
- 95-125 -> -1.7 keV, 360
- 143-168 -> -3.1 keV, 430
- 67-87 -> 0.1 keV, 308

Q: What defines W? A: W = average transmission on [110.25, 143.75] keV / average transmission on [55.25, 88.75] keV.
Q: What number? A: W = 1.3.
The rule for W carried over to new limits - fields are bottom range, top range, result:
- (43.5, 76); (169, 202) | 1.39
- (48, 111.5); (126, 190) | 1.32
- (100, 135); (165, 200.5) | 1.10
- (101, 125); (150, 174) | 1.14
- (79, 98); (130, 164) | 1.28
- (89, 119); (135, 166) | 1.24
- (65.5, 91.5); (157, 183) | 1.30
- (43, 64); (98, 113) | 1.16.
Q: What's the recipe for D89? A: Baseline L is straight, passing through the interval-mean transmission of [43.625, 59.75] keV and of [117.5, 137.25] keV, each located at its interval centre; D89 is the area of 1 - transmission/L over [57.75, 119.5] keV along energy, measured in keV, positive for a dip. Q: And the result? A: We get 4.2 keV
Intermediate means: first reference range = 301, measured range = 326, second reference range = 399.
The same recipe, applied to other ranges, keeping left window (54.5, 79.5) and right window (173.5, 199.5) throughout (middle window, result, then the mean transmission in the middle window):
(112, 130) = -1.9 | 383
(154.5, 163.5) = -0.6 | 409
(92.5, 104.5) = -0.9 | 348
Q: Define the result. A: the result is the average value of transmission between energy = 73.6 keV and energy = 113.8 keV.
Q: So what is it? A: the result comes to 336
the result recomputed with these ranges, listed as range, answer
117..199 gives 415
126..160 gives 426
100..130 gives 368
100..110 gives 347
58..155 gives 362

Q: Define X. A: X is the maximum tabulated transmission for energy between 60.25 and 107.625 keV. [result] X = 360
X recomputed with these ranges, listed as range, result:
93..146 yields 477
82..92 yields 345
